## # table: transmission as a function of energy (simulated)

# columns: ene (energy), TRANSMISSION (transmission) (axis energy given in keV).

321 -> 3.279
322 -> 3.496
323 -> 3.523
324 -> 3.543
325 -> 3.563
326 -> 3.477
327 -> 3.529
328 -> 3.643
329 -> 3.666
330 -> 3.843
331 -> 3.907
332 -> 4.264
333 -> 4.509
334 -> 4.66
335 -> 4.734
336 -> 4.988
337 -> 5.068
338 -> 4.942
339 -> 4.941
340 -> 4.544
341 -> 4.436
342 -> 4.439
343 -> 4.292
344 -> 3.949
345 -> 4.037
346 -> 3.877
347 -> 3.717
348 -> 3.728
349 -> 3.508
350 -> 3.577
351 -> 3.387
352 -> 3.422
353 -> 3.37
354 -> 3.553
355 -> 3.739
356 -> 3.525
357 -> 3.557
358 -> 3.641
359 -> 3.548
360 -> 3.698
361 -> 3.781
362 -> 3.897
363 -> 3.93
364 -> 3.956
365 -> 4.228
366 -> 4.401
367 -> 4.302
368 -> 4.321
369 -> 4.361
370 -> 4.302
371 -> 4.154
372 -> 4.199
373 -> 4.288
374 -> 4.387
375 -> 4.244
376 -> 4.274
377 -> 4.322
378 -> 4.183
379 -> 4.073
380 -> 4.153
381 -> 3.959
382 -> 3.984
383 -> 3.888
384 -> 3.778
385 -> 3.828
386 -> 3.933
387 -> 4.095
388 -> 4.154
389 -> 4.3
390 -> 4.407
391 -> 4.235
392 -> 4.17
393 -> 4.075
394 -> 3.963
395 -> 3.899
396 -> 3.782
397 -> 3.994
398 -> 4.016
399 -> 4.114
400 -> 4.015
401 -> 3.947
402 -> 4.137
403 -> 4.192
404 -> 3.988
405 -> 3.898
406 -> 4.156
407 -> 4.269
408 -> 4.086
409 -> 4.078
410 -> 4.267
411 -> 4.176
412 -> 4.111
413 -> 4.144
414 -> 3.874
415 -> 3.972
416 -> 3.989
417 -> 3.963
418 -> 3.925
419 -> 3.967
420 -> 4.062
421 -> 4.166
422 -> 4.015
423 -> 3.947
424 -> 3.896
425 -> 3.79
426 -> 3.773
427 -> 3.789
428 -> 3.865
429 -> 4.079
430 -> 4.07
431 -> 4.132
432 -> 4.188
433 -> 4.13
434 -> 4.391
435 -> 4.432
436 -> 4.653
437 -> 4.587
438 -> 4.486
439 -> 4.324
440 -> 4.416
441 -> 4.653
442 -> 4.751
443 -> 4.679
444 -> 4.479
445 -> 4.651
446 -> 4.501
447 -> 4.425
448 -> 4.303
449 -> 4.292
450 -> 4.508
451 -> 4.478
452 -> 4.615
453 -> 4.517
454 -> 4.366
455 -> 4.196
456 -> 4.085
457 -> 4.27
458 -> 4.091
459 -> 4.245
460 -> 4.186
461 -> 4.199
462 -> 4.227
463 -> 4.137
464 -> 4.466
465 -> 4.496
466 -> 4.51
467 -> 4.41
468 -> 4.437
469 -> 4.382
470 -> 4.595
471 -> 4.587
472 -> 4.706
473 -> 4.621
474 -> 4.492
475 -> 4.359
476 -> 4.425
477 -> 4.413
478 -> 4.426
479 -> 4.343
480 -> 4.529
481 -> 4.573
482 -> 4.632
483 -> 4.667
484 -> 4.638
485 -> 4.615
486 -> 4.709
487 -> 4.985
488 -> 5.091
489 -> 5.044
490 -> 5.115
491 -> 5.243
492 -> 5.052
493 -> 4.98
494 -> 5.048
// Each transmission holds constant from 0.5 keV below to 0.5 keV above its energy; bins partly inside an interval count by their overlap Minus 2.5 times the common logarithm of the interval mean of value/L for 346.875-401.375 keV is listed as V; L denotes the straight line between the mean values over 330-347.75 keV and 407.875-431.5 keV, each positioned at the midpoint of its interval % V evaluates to 0.068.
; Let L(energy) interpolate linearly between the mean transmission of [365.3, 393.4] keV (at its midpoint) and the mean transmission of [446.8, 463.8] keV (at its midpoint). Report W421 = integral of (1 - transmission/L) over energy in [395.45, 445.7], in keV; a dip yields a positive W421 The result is 1.1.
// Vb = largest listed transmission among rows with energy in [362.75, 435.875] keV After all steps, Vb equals 4.432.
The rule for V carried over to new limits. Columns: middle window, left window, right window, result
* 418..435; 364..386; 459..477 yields 0.07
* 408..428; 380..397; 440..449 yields 0.08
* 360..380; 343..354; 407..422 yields -0.10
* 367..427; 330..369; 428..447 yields 0.04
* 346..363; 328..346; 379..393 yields 0.18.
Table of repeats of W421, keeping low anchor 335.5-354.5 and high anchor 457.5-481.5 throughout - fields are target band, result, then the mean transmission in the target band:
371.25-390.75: 0.3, 4.13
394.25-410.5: 0.7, 4.05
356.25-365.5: 0.8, 3.8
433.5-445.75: -0.6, 4.54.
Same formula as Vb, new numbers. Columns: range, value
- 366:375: 4.401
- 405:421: 4.269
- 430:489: 5.091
